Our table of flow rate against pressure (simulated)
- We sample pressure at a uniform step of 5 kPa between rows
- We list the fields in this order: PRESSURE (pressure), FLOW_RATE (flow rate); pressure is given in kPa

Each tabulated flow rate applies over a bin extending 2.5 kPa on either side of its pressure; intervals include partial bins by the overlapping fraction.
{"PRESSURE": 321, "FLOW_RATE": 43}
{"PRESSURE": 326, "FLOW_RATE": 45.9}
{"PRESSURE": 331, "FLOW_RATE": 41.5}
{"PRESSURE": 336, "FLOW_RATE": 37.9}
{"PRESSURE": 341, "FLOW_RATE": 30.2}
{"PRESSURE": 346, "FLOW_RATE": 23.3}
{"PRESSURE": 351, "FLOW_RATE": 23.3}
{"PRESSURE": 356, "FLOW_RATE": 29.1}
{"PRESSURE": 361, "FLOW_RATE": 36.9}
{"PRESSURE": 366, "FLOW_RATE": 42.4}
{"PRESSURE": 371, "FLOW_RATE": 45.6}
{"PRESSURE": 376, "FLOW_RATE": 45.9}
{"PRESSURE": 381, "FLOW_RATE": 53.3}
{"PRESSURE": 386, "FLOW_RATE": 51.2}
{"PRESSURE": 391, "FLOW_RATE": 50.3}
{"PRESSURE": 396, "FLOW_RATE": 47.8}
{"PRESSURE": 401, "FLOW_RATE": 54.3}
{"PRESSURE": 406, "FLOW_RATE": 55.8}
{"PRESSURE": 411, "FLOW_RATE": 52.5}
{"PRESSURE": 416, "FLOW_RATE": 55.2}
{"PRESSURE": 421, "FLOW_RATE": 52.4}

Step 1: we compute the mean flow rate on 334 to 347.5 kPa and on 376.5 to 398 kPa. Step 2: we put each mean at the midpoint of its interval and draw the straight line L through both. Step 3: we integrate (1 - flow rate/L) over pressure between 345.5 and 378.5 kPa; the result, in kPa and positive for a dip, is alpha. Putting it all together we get 3.5 kPa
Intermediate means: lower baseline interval 30.7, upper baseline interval 50.3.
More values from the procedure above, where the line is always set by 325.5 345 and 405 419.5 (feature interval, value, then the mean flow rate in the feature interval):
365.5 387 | -0.8 kPa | 47.9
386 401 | -0.1 kPa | 50.3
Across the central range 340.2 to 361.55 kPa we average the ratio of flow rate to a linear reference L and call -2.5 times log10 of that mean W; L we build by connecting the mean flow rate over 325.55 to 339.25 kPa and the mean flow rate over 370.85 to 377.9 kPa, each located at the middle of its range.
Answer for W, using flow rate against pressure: 0.48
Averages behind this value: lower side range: 40.5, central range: 27.7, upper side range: 45.8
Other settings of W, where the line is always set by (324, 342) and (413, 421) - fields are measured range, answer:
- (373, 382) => -0.03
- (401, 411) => -0.05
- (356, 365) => 0.24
